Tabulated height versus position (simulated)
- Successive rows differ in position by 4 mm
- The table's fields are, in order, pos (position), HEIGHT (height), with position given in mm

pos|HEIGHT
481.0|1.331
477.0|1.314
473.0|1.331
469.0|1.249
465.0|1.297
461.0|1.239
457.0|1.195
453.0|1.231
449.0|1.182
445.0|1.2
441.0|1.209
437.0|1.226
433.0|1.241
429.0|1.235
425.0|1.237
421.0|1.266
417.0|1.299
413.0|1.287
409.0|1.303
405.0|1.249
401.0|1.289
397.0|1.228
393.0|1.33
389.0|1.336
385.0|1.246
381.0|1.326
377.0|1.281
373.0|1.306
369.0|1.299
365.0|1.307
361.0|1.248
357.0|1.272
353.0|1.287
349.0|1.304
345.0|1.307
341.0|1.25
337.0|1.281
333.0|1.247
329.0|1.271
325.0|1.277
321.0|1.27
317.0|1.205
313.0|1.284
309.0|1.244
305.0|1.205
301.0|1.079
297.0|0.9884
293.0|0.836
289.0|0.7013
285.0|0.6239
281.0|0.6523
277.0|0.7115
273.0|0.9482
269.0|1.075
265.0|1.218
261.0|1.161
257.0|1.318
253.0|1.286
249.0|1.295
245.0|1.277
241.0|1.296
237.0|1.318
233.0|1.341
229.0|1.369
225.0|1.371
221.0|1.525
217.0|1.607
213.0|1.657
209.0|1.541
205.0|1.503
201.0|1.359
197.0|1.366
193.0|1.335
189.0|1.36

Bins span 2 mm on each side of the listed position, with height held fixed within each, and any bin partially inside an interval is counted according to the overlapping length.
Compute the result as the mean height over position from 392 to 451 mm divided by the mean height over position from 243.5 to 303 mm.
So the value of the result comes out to 1.2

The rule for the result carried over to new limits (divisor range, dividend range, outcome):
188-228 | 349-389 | 0.88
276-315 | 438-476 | 1.32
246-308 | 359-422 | 1.27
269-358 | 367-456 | 1.15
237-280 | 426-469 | 1.06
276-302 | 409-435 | 1.60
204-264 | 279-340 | 0.78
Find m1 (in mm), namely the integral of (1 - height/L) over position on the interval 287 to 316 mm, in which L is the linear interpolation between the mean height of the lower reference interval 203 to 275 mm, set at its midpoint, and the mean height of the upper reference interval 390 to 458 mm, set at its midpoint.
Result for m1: 5.6 mm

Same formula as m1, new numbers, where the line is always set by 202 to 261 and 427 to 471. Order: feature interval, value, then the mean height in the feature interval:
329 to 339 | 0.40 mm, 1.27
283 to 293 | 4.85 mm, 0.697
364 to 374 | -0.10 mm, 1.3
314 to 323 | 0.59 mm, 1.24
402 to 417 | -0.29 mm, 1.28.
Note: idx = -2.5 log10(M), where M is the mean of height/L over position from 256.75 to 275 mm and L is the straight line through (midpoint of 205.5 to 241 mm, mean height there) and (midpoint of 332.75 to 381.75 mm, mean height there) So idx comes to 0.24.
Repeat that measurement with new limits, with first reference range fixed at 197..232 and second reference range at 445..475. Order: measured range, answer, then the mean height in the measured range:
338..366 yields 0.055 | 1.28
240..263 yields 0.139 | 1.27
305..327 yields 0.108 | 1.25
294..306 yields 0.300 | 1.06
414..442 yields 0.023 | 1.25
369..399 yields 0.019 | 1.29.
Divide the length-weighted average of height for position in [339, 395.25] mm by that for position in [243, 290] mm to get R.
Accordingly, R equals 1.26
